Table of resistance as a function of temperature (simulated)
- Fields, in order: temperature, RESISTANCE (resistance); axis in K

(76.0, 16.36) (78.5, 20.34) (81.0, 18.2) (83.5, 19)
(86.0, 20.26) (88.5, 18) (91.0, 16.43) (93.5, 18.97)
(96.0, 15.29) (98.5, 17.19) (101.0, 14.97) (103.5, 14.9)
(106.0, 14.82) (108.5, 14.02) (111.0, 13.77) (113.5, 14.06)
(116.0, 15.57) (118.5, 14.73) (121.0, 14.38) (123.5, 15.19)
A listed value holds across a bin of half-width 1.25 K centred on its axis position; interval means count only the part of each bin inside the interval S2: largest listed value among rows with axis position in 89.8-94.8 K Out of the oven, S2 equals 18.97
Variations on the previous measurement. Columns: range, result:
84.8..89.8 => 20.26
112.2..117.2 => 15.57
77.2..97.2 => 20.34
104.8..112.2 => 14.82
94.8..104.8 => 17.19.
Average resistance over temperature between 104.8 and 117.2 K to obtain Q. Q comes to 14.4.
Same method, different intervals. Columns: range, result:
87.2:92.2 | 17.3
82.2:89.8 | 19.1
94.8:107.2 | 15.4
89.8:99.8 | 17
